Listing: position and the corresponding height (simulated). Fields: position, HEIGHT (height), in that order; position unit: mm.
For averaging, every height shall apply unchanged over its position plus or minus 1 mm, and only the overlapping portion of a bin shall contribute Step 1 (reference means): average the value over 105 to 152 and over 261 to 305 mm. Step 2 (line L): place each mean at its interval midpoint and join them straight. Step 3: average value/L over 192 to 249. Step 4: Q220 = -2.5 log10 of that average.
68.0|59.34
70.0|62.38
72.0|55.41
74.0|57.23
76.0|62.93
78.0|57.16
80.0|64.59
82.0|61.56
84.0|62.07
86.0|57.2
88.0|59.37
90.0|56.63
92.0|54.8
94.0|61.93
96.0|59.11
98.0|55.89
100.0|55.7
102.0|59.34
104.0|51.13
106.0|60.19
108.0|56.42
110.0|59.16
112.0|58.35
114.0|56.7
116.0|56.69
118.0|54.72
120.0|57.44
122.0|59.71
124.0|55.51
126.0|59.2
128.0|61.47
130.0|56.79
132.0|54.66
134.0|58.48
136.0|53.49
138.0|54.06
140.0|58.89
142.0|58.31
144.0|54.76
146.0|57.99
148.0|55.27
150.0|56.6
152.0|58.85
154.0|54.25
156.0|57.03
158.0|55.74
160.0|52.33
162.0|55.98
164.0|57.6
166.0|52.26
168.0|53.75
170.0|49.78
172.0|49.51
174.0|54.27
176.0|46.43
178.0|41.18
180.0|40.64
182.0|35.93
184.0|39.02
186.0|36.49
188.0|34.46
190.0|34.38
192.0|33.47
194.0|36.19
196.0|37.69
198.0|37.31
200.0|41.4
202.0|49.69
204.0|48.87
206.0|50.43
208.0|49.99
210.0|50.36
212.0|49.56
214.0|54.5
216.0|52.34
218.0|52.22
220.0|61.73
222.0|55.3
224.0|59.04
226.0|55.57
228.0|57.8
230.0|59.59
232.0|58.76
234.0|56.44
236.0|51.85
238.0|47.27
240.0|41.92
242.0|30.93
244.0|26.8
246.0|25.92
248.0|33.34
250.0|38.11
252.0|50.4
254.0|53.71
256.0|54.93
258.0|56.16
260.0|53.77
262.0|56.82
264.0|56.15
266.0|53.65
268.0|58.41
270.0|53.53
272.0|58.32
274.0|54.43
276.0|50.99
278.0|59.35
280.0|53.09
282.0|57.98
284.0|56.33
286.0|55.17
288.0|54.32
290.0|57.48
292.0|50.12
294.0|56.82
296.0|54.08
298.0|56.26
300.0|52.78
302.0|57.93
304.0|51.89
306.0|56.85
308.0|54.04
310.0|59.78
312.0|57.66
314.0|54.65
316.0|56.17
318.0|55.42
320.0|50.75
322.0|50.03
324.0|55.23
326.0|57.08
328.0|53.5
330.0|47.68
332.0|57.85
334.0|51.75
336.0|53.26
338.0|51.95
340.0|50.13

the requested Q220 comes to 0.18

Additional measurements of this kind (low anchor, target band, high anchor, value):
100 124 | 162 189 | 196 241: 0.175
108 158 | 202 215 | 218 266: 0.031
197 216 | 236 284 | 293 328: 0.058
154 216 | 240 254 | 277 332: 0.371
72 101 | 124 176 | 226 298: 0.014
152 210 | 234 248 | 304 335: 0.278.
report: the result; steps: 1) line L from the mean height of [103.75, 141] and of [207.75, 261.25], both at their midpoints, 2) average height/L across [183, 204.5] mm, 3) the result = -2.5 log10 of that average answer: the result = 0.32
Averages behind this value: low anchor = 57.1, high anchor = 49.6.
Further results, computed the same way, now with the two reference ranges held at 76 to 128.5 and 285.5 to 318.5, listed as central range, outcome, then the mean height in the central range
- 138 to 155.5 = 0.02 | 56.7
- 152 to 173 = 0.06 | 54.1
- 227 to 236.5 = -0.01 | 57.2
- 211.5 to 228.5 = 0.02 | 55.4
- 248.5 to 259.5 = 0.12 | 50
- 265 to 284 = 0.00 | 55.6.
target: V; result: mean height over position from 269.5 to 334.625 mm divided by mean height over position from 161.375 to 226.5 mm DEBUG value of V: 1.17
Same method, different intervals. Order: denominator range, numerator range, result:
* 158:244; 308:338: 1.13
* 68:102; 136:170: 0.94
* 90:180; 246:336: 0.97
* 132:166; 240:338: 0.93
